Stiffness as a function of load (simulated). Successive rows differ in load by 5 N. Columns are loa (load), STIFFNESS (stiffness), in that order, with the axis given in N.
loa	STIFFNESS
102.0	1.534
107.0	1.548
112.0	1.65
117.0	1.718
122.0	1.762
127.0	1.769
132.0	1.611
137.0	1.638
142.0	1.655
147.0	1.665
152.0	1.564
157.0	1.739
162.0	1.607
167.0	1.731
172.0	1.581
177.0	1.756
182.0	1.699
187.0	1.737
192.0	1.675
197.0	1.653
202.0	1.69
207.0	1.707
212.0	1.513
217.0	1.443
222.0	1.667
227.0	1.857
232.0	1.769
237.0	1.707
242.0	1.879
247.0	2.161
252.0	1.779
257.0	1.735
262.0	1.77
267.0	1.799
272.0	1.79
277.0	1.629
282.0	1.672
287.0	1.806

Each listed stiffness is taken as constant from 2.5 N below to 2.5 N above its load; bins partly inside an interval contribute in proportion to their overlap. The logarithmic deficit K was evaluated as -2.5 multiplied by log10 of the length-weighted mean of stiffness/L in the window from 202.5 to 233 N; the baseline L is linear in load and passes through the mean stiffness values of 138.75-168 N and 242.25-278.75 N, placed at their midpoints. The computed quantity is 0.062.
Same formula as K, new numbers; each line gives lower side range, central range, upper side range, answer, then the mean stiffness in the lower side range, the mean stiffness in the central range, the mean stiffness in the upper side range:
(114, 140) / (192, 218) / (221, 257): 0.11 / 1.7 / 1.62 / 1.83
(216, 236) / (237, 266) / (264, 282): -0.08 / 1.7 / 1.85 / 1.73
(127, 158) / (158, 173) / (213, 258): 0.02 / 1.65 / 1.66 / 1.77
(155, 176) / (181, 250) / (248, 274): 0.01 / 1.67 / 1.73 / 1.8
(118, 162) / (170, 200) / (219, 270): 0.03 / 1.67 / 1.69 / 1.81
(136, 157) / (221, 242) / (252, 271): -0.02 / 1.64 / 1.77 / 1.77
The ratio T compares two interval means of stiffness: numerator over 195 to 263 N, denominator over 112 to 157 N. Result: 1.04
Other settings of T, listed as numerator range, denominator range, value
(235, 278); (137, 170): 1.09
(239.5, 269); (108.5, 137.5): 1.10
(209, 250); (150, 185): 1.05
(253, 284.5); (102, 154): 1.05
